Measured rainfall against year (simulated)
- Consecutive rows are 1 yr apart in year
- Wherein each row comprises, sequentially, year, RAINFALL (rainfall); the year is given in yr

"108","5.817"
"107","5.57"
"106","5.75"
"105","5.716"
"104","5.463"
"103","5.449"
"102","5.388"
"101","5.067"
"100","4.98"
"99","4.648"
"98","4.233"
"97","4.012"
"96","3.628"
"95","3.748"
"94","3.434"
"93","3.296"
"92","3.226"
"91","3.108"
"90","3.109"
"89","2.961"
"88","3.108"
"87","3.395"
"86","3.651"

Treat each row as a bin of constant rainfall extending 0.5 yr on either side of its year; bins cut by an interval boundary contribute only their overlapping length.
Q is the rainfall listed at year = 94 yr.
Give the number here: 3.434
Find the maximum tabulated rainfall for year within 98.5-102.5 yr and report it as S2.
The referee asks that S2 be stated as 5.388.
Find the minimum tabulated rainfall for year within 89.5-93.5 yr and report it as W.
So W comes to 3.108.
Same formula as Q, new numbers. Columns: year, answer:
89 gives 2.961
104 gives 5.463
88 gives 3.108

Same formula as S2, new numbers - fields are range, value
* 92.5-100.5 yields 4.98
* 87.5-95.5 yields 3.748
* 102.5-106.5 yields 5.75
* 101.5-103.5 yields 5.449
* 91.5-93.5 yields 3.296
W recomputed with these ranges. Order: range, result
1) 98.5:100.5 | 4.648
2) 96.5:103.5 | 4.012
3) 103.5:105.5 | 5.463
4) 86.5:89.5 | 2.961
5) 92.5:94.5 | 3.296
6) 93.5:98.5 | 3.434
